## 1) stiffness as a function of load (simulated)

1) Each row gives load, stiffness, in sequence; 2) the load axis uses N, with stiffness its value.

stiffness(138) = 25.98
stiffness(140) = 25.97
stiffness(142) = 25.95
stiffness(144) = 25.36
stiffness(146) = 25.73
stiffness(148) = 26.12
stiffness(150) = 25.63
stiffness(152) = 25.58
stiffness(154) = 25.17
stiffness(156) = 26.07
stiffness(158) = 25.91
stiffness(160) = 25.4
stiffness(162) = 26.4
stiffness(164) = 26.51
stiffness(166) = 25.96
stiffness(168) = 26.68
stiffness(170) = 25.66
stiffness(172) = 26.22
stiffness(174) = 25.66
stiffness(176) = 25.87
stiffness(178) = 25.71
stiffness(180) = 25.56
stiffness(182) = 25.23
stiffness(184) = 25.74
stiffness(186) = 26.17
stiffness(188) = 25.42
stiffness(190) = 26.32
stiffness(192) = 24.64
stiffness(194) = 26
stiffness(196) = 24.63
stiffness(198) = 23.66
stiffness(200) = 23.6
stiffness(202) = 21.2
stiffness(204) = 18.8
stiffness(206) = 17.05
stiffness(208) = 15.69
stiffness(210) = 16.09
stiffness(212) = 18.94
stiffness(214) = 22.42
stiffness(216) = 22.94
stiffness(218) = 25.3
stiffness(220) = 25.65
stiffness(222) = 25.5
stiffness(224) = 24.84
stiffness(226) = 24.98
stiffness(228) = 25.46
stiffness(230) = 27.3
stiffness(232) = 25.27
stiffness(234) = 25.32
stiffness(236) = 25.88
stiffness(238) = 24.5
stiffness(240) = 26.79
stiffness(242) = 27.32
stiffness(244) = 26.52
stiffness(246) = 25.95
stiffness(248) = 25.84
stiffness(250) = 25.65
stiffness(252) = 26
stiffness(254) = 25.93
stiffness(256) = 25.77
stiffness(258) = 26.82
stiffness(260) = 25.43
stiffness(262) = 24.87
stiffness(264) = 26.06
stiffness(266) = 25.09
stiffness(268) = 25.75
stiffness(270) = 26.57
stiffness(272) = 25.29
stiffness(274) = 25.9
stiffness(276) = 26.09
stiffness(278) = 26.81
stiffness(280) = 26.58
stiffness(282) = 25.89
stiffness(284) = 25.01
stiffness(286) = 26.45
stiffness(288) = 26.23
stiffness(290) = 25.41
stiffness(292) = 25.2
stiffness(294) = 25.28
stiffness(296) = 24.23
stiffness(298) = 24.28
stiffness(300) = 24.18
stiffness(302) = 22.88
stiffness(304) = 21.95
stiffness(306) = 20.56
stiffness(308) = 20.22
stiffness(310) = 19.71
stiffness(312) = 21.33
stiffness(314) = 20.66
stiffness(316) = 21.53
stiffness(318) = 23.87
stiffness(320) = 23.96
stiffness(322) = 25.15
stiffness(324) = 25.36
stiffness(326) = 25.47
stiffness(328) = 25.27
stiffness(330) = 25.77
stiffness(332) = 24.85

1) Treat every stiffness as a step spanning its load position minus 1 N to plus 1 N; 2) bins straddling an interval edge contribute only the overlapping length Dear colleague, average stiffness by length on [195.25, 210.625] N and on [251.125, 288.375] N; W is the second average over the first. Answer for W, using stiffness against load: 1.29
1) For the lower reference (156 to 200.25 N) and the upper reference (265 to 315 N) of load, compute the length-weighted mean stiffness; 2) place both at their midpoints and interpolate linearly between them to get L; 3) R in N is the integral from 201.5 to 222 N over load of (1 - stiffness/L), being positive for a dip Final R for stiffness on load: 3.73 N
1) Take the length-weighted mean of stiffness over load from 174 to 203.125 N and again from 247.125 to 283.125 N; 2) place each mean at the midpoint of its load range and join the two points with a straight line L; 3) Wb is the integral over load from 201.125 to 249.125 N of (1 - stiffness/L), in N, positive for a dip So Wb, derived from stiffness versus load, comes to 3.5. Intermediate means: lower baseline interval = 25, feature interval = 23.6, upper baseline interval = 25.9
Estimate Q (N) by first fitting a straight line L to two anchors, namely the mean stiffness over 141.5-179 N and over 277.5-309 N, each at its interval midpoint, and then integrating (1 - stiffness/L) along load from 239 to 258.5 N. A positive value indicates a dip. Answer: -1.1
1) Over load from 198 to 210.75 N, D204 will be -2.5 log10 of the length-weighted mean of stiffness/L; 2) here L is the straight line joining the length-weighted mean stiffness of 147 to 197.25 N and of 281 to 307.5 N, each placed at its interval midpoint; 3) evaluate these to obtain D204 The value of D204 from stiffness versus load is 0.30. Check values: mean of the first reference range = 25.8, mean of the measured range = 19.2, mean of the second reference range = 24.3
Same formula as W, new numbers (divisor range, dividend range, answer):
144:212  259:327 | 1.00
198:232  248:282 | 1.16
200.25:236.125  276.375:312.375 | 1.06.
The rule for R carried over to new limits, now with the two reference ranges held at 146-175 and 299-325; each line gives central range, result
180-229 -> 3.3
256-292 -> -4.0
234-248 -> -1.2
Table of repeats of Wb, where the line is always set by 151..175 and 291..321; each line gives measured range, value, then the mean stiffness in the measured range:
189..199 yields 0.07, 25.1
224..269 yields -3.38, 25.8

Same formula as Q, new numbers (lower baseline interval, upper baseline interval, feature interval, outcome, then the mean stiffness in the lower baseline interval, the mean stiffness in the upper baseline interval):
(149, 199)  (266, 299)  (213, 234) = 0.6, 25.7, 25.7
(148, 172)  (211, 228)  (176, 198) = -0.4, 25.9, 23.9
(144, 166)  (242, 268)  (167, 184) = 0.0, 25.8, 25.9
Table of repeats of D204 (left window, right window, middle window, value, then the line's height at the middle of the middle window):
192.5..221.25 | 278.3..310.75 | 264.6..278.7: -0.108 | 23.5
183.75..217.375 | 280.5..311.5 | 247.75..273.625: -0.112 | 23.3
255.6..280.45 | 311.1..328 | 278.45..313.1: 0.035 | 24.6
